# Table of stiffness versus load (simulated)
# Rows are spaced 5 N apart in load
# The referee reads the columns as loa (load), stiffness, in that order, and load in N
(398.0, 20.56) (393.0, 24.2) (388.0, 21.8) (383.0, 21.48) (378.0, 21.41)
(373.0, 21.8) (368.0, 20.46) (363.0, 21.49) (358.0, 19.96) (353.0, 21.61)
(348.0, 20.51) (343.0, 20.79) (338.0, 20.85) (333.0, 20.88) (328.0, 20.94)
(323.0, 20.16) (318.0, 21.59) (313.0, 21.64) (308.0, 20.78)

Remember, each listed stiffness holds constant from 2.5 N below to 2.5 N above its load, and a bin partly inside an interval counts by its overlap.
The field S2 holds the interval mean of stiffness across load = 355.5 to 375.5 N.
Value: 20.9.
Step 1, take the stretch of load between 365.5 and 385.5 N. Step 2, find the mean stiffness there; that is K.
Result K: 21.3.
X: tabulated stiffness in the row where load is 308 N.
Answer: 20.78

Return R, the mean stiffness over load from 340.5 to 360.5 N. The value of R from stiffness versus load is 20.7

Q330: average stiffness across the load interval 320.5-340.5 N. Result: 20.7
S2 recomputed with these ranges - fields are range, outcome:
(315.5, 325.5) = 20.9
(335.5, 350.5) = 20.7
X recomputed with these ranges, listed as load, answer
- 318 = 21.59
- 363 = 21.49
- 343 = 20.79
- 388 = 21.8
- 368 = 20.46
